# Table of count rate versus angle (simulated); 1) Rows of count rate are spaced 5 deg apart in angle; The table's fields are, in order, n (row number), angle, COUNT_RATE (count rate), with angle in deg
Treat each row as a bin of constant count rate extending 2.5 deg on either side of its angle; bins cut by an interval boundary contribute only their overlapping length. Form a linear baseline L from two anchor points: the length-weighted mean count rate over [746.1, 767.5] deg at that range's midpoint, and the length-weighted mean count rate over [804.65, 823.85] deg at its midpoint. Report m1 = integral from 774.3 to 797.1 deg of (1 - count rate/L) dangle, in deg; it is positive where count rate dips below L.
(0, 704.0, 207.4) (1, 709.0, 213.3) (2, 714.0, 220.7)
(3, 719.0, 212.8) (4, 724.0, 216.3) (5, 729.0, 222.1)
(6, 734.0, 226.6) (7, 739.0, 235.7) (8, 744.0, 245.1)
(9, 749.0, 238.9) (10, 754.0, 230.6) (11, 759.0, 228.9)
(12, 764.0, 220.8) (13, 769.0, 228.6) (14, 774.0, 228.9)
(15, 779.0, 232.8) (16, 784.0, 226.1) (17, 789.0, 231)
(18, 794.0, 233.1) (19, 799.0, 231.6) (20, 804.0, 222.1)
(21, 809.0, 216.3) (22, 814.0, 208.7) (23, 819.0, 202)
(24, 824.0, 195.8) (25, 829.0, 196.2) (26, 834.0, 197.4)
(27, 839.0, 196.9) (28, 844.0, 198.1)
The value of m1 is -1.2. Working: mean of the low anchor 230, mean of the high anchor 209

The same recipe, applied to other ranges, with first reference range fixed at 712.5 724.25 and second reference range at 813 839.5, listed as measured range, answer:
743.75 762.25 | -2.0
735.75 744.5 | -1.0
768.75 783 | -1.6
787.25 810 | -2.7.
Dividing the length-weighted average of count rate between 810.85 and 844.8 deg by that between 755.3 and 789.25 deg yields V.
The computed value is 0.88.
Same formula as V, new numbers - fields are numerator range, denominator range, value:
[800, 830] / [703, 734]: 0.96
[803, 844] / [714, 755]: 0.89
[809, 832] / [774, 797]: 0.88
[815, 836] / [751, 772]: 0.87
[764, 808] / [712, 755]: 1.00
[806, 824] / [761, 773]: 0.92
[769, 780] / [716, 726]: 1.07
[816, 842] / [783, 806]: 0.86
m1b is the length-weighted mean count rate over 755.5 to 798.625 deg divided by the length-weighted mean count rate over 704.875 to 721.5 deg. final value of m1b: 1.1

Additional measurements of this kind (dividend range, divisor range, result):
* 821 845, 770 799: 0.85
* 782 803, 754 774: 1.01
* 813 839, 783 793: 0.87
